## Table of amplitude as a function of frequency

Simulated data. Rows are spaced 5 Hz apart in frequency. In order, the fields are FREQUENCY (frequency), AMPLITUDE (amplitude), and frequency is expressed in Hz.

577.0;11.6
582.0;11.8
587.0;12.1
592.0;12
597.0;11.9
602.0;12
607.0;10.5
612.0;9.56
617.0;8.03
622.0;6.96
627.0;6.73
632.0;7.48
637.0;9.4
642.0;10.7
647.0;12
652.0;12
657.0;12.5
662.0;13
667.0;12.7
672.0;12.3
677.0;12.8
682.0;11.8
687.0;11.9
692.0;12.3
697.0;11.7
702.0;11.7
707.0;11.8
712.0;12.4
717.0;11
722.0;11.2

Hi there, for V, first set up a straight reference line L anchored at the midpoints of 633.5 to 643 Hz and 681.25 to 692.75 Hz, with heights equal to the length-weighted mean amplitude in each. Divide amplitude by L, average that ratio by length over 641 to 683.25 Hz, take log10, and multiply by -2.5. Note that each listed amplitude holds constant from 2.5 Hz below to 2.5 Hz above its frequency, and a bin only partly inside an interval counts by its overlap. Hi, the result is -0.14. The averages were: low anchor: 9.68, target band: 12.3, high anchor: 12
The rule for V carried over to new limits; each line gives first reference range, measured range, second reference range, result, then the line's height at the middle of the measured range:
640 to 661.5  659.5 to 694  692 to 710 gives -0.05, 11.9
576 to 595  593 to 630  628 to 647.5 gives 0.14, 10.7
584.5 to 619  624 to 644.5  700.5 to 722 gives 0.29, 11.1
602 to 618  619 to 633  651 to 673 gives 0.46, 10.7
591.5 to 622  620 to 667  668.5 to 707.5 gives 0.09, 11.1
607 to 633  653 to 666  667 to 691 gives -0.17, 10.9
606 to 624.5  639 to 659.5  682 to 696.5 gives -0.16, 10.2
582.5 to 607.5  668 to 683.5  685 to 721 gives -0.05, 11.8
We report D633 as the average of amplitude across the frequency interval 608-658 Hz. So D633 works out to 9.48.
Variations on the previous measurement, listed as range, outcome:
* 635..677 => 11.9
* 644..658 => 12.1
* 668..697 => 12.2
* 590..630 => 9.65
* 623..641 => 8.03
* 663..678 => 12.6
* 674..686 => 12.2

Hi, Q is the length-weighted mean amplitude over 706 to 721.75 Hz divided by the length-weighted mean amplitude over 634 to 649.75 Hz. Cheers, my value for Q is 1.10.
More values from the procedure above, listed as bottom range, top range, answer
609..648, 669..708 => 1.38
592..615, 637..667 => 1.08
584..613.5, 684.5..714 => 1.05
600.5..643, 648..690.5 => 1.39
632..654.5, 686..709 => 1.12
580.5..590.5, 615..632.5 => 0.61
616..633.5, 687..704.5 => 1.65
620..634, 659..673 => 1.80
